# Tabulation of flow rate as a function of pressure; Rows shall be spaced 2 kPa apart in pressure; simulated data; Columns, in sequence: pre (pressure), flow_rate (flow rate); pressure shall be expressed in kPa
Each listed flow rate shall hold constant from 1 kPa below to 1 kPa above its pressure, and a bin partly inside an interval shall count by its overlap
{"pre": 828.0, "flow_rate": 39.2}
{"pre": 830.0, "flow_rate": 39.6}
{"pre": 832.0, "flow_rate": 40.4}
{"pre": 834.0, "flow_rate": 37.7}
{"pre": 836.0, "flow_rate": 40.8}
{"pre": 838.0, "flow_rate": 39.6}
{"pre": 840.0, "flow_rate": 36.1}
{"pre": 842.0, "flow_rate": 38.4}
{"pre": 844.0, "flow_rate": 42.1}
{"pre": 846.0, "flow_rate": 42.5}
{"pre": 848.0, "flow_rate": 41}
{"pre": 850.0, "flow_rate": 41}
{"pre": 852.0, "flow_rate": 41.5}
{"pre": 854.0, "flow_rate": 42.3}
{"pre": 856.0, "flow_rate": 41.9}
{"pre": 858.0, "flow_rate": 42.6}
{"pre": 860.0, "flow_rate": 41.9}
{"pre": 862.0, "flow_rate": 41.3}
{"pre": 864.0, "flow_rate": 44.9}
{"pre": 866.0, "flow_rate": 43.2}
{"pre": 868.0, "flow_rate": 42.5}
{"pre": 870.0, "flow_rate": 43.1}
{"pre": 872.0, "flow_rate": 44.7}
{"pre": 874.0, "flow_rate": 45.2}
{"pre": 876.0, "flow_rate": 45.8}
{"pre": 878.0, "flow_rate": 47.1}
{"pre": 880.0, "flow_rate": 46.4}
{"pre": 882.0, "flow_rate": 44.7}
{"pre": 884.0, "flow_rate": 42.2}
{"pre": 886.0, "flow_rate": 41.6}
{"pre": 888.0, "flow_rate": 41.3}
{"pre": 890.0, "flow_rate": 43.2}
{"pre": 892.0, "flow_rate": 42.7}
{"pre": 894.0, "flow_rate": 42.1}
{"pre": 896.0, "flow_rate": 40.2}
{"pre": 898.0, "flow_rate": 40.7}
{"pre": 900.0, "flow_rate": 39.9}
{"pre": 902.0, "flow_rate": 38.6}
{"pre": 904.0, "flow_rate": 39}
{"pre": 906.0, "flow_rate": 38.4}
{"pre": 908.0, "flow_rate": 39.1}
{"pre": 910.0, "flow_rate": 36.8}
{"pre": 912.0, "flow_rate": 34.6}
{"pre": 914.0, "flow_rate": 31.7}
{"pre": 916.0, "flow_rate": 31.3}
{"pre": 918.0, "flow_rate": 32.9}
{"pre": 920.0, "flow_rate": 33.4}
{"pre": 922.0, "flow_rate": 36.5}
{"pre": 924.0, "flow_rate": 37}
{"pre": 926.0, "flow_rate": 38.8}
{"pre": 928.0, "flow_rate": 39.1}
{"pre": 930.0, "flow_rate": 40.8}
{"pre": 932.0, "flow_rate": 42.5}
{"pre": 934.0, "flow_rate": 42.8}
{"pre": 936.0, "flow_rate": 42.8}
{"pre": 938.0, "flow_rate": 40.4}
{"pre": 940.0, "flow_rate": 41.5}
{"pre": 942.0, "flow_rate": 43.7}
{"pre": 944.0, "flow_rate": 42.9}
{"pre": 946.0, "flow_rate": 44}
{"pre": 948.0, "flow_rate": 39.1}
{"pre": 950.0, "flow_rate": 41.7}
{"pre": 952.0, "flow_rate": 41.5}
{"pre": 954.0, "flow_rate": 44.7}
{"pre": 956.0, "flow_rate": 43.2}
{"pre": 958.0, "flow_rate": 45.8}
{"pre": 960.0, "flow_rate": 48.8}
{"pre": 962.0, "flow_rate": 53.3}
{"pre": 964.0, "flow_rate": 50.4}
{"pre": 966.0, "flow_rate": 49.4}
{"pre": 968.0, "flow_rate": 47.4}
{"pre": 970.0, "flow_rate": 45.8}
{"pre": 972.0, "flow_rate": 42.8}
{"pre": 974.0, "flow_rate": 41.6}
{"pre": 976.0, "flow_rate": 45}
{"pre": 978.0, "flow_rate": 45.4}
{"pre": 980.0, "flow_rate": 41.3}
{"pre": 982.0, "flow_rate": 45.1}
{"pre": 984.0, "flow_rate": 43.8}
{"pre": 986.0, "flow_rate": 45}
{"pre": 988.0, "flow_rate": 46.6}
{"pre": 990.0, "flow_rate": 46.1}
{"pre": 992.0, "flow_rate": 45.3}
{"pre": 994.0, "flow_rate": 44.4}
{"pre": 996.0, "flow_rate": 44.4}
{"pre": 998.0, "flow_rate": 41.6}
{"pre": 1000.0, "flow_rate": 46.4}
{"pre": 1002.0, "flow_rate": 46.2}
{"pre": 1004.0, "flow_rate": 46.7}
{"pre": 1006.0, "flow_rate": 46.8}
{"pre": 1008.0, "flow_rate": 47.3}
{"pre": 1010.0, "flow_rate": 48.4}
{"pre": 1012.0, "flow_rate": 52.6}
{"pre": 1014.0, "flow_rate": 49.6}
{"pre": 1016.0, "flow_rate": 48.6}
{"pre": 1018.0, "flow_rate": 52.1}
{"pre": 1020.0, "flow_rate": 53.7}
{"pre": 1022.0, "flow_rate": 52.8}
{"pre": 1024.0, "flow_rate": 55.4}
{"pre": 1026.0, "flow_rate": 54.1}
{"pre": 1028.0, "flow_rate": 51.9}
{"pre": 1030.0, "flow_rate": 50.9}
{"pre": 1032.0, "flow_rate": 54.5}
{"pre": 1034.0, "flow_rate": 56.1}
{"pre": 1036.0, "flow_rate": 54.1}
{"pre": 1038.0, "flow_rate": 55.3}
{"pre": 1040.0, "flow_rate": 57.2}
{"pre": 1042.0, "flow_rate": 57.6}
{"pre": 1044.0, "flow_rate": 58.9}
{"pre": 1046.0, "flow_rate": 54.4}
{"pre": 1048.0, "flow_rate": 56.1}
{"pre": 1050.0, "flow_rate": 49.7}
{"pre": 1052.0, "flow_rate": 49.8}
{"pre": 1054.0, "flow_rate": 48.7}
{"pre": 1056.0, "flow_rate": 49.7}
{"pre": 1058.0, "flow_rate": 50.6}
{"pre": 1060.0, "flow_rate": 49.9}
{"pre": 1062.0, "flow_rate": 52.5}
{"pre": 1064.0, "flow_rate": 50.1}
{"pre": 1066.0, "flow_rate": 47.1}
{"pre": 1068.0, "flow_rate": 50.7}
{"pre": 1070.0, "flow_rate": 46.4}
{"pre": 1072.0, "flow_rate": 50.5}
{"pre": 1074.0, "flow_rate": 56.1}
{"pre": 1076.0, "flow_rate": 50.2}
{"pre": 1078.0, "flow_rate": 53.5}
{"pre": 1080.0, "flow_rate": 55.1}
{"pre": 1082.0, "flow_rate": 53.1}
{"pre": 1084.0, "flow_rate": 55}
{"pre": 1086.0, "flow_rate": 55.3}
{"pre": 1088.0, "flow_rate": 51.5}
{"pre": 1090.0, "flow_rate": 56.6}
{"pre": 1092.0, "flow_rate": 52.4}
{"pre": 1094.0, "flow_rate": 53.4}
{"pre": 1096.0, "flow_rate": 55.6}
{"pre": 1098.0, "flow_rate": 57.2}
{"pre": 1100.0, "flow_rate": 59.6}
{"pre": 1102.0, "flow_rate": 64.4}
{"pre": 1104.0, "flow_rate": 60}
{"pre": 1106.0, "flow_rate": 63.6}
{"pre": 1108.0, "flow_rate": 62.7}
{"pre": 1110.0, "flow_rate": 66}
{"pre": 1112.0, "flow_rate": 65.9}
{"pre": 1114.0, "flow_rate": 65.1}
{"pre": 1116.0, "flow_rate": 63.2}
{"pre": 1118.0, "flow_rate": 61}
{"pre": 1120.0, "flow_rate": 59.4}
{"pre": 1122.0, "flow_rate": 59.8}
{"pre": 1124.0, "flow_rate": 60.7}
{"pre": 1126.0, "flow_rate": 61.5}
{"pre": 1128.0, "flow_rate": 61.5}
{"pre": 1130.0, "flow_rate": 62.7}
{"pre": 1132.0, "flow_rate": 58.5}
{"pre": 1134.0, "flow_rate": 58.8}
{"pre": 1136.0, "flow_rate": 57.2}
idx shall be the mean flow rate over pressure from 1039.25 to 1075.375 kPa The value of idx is 51.9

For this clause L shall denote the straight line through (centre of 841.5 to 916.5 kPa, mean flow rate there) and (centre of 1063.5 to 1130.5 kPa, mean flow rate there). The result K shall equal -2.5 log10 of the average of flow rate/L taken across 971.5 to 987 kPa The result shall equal 0.115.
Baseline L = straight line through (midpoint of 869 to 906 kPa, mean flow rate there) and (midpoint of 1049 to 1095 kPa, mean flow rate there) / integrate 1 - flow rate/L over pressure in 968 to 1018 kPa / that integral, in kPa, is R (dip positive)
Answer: 2.0 kPa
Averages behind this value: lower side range 42.6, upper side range 51.6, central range 45.9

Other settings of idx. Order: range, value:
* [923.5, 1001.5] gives 44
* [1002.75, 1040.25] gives 51.9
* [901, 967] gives 40.8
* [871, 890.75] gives 44.2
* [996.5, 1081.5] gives 51.4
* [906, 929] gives 35.7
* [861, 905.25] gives 42.7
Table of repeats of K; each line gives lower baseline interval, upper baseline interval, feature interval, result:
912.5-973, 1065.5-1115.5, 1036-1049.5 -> -0.09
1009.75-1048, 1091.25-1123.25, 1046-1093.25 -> 0.11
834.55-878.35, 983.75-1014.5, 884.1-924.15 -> 0.14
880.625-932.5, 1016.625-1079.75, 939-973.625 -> -0.03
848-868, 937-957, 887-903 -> 0.03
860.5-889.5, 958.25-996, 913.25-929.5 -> 0.26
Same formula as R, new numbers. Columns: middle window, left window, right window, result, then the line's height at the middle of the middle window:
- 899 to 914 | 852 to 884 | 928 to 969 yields 2.2 kPa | 44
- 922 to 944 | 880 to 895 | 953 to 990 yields 1.8 kPa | 44.5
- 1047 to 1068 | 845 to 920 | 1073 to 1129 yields 1.8 kPa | 55.1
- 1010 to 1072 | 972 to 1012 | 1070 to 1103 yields -2.7 kPa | 50.2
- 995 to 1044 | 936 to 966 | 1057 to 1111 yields -1.3 kPa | 49.8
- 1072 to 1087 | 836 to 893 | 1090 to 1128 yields 1.2 kPa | 58.4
